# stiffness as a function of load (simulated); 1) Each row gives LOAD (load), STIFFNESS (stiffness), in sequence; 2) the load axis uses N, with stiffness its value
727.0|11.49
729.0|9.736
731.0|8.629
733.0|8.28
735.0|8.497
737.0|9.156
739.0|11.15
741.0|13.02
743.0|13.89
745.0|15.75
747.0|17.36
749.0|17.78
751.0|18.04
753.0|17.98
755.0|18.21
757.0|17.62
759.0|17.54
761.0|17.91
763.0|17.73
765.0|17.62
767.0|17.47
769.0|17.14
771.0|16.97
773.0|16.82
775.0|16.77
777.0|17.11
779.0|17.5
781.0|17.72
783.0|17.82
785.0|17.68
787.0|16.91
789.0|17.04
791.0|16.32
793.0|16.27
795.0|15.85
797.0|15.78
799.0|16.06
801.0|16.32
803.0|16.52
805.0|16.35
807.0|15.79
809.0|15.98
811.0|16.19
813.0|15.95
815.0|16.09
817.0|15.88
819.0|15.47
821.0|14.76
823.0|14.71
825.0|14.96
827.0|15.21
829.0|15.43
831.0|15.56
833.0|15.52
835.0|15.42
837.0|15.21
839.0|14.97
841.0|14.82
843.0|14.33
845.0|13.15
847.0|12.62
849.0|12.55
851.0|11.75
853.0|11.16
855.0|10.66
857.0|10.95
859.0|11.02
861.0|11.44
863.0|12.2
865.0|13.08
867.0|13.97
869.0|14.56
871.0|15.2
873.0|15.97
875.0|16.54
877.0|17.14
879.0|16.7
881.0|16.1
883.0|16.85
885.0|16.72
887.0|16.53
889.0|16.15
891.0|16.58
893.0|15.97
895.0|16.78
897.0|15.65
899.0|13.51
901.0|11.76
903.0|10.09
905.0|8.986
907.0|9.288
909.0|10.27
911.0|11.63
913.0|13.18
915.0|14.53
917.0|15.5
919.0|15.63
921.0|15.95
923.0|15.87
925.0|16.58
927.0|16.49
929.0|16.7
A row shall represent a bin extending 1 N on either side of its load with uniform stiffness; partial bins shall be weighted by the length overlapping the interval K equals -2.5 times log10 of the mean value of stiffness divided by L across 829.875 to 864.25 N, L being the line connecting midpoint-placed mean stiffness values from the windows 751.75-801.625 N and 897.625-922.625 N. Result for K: 0.129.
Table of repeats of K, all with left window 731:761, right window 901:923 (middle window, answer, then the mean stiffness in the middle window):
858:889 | -0.150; 15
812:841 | -0.132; 15.3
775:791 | -0.223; 17.3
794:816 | -0.163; 16.1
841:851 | 0.015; 13.2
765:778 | -0.200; 17.1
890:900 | -0.220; 15.7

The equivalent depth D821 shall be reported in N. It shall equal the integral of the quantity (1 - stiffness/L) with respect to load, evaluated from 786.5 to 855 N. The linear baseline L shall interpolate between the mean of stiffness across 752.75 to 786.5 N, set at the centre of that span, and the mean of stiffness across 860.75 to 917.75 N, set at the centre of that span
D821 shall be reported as 4.3 N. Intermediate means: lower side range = 17.5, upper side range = 14.3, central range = 15.1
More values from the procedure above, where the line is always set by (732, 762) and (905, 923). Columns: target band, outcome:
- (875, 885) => -2.4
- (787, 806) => -2.6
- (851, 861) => 1.9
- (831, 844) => -1.1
